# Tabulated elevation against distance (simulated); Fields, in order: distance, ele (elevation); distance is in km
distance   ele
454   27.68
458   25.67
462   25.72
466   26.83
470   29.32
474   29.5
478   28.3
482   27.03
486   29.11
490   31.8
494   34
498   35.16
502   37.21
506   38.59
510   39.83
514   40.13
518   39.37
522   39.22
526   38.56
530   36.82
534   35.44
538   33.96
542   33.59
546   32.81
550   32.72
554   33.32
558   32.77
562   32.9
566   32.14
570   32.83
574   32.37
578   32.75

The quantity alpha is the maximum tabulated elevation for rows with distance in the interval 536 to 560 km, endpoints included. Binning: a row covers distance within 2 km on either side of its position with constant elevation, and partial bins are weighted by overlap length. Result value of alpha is 33.96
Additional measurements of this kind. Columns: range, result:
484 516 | 40.13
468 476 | 29.5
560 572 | 32.9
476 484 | 28.3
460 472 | 29.32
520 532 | 39.22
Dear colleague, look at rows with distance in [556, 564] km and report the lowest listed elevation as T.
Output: 32.77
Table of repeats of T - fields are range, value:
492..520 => 34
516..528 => 38.56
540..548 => 32.81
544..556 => 32.72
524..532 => 36.82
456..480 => 25.67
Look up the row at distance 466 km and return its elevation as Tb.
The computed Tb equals 26.83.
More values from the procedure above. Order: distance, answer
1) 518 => 39.37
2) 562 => 32.9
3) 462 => 25.72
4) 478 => 28.3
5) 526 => 38.56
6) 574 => 32.37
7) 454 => 27.68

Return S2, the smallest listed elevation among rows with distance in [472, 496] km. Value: 27.03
